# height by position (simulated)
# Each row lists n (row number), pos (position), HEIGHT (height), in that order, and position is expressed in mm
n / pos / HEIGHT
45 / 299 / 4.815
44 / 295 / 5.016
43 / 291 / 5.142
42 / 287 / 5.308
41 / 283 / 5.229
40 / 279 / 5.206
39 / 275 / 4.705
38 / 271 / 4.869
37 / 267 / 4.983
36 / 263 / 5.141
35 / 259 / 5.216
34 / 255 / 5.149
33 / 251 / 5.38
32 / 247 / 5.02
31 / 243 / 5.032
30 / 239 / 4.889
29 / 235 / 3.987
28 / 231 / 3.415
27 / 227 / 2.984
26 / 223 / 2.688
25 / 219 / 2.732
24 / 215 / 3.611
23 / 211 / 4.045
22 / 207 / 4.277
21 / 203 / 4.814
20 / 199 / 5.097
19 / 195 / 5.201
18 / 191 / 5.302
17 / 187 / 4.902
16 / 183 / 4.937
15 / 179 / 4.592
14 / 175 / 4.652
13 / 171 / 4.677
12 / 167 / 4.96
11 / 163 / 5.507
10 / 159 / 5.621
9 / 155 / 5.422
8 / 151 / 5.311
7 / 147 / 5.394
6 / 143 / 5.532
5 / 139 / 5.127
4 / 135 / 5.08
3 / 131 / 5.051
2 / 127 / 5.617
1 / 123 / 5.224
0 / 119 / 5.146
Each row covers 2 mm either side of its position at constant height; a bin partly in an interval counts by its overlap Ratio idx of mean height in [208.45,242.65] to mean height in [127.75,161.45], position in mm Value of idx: 0.68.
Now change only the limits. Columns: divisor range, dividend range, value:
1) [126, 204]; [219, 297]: 0.91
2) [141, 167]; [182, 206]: 0.92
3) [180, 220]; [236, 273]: 1.11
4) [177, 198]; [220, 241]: 0.71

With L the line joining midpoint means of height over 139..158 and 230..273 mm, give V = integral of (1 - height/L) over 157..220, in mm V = 5.8 mm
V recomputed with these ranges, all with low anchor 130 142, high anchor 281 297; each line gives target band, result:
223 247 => 5.3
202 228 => 8.0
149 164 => -1.0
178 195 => 0.5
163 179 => 0.9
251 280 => 0.6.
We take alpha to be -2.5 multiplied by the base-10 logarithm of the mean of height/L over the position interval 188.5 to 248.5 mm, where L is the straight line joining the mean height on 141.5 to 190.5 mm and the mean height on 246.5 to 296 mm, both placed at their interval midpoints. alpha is 0.21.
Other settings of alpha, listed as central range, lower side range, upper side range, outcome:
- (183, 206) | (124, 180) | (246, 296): 0.03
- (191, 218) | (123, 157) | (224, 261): 0.07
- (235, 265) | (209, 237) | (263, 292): -0.20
